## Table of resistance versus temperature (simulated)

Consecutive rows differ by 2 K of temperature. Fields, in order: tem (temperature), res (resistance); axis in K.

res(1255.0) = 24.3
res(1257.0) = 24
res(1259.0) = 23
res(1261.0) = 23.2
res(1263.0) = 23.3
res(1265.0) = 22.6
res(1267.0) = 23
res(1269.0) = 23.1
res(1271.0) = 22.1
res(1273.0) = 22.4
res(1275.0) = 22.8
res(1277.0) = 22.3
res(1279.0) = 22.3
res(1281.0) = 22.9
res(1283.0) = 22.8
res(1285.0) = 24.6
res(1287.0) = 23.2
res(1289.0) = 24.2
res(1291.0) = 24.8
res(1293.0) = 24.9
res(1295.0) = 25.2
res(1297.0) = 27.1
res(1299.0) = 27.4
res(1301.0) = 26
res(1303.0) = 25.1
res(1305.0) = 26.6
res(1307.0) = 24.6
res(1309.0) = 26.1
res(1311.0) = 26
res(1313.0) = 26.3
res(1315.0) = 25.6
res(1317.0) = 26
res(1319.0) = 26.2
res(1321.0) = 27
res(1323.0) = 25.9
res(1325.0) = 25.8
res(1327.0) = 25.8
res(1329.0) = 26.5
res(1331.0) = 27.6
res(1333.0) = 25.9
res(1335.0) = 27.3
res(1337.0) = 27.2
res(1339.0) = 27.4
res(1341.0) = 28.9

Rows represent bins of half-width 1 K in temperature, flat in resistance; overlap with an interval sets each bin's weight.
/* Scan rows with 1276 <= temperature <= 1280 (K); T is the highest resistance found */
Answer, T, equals 22.3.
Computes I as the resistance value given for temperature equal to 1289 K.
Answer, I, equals 24.2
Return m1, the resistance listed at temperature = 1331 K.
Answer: 27.6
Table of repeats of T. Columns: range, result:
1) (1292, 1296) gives 25.2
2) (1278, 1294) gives 24.9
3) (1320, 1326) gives 27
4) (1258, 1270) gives 23.3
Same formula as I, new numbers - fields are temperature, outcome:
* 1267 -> 23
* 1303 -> 25.1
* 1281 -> 22.9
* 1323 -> 25.9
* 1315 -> 25.6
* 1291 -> 24.8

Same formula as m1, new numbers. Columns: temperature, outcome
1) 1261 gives 23.2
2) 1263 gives 23.3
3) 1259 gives 23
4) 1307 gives 24.6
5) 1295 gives 25.2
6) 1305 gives 26.6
